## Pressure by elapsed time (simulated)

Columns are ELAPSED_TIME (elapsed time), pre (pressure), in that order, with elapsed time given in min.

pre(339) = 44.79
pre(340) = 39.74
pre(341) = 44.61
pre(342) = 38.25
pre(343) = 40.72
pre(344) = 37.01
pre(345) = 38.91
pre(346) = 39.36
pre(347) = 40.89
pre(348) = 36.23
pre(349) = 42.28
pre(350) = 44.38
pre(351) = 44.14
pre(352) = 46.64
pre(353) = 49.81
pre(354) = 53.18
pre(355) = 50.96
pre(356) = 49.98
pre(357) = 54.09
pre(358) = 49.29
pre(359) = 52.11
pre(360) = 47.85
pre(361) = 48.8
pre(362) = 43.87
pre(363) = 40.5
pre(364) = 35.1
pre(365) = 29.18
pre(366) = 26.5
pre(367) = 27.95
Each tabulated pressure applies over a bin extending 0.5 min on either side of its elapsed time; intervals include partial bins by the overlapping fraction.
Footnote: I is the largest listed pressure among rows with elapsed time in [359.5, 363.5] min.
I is 48.8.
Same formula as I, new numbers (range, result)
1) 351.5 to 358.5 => 54.09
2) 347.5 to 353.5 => 49.81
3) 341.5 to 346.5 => 40.72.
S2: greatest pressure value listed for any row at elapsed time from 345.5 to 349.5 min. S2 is 42.28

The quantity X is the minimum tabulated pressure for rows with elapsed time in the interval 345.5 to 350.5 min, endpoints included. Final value 36.23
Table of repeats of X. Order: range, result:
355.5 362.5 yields 43.87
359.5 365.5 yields 29.18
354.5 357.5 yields 49.98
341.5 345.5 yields 37.01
